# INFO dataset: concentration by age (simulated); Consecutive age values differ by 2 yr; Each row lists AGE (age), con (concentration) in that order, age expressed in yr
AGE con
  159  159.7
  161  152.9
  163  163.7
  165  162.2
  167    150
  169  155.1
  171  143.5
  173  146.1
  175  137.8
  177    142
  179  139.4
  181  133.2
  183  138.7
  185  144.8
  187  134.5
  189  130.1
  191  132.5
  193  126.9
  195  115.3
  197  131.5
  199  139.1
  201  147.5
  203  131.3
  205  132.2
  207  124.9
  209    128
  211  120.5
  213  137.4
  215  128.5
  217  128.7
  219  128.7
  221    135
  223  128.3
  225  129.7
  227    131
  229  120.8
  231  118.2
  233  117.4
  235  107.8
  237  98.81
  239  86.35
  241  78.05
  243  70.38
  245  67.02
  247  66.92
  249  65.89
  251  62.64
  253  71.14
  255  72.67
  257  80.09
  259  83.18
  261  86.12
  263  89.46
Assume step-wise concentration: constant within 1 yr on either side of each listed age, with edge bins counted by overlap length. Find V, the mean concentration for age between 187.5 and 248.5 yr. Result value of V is 118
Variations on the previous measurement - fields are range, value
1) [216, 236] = 125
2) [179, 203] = 134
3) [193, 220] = 130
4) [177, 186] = 139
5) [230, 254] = 84.2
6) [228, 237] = 114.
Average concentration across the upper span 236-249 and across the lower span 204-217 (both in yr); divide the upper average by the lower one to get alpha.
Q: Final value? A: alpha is 0.60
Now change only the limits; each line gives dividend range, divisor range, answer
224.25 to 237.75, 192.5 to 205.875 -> 0.89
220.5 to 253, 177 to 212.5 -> 0.74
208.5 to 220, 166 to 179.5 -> 0.89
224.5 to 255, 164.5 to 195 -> 0.65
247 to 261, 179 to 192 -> 0.54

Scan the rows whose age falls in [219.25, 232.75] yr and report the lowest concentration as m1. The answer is 118.2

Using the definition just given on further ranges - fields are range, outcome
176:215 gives 115.3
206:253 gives 62.64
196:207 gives 124.9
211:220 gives 120.5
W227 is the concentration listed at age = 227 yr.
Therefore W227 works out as 131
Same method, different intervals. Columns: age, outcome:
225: 129.7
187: 134.5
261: 86.12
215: 128.5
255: 72.67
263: 89.46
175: 137.8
